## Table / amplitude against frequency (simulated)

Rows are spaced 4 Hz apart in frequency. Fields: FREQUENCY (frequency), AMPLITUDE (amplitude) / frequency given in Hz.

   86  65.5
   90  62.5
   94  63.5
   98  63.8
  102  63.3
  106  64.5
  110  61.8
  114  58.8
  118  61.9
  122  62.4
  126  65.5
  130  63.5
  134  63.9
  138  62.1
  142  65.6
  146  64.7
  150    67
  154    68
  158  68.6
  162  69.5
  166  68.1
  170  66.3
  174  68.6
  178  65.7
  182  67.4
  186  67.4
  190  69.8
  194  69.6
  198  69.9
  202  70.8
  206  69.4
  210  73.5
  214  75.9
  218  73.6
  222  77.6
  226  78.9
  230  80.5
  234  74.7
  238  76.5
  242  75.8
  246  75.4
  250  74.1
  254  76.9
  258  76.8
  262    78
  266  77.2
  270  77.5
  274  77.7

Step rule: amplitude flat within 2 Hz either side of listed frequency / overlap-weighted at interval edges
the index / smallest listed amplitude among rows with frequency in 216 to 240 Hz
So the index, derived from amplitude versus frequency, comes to 73.6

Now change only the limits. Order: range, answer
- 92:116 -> 58.8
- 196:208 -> 69.4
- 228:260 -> 74.1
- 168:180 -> 65.7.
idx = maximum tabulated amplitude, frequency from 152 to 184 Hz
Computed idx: 69.5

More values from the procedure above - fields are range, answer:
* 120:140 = 65.5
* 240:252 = 75.8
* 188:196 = 69.8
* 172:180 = 68.6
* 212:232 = 80.5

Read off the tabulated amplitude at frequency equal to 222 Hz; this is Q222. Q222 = 77.6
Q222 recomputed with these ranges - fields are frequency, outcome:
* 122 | 62.4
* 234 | 74.7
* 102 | 63.3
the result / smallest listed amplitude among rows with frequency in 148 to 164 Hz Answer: 67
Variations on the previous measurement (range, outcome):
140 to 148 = 64.7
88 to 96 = 62.5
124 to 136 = 63.5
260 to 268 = 77.2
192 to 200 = 69.6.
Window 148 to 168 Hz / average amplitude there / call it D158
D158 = 68.2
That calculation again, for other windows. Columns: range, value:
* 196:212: 70.9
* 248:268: 76.6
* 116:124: 62.1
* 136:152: 64.8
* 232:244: 75.7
